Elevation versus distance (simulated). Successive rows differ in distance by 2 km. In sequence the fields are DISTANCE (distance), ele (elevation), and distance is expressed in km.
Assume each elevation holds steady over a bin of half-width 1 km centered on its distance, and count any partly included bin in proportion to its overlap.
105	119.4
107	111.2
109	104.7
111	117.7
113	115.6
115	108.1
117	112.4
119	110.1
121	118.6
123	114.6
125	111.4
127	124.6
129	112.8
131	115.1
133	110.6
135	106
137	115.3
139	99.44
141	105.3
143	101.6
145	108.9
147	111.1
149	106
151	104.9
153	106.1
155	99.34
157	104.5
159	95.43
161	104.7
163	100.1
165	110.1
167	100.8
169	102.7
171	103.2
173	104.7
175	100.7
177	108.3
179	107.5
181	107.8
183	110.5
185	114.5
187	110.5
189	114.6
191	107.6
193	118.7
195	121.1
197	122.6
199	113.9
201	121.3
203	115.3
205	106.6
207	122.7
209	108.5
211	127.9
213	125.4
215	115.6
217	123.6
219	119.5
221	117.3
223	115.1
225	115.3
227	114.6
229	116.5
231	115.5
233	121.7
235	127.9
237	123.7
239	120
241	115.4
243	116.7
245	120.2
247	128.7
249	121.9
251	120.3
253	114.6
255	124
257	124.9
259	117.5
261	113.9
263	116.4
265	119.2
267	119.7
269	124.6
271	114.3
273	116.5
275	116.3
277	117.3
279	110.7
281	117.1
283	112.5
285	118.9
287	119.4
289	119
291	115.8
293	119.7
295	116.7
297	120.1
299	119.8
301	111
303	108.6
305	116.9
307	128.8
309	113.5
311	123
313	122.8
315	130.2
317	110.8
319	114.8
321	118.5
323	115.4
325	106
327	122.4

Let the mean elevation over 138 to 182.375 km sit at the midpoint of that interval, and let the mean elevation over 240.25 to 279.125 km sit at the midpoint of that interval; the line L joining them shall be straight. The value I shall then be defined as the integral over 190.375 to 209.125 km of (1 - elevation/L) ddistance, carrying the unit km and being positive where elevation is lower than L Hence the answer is -1.07 km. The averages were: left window 104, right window 119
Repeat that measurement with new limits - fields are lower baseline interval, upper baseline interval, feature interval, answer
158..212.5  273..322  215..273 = -2.6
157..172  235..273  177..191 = -0.5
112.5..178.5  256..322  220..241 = -0.9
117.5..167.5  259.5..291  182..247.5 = -2.8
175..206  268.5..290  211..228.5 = -0.7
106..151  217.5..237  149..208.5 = 3.0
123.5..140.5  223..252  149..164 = 1.5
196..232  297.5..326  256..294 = -0.1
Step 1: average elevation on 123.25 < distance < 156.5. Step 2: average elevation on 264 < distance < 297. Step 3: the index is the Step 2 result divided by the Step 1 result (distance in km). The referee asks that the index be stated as 1.08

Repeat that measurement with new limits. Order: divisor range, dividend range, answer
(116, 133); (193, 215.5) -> 1.03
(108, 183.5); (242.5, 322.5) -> 1.10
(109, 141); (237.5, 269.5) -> 1.07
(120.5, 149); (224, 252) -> 1.08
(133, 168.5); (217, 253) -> 1.14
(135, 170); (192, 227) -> 1.13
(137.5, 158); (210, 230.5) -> 1.13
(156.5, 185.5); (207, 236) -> 1.13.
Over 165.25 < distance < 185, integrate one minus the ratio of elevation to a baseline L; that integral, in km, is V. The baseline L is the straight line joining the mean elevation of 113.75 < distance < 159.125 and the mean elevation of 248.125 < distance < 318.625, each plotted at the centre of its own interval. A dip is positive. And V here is 1.0 km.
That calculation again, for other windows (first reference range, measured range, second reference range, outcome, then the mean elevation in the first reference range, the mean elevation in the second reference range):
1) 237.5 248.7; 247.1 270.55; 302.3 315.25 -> 0.1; 120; 120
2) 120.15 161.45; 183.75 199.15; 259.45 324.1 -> -0.5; 108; 118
